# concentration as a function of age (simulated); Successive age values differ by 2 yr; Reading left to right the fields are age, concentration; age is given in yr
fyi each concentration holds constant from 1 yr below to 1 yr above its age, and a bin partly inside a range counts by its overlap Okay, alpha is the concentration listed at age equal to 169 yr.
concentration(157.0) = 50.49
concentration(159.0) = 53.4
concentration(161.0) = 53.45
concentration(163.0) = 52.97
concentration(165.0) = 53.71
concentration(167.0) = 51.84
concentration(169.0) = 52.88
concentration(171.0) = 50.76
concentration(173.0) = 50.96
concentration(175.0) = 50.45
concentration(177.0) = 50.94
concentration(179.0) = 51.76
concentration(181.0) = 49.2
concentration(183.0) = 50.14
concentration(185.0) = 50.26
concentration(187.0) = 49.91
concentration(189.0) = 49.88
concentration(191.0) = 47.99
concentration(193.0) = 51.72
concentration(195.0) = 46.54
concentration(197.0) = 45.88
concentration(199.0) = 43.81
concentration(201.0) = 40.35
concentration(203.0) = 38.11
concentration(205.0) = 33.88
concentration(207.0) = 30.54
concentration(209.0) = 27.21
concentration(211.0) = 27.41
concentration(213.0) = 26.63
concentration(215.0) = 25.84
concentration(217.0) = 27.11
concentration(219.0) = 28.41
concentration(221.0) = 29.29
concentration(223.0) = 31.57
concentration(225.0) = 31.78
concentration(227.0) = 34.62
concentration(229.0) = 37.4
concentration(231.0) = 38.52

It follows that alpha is 52.88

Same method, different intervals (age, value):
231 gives 38.52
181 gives 49.2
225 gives 31.78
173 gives 50.96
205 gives 33.88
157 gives 50.49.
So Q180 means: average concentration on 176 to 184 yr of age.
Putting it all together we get 50.5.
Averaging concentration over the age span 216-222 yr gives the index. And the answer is 28.3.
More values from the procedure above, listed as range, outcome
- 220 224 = 30.4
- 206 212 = 28.4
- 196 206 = 40.4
